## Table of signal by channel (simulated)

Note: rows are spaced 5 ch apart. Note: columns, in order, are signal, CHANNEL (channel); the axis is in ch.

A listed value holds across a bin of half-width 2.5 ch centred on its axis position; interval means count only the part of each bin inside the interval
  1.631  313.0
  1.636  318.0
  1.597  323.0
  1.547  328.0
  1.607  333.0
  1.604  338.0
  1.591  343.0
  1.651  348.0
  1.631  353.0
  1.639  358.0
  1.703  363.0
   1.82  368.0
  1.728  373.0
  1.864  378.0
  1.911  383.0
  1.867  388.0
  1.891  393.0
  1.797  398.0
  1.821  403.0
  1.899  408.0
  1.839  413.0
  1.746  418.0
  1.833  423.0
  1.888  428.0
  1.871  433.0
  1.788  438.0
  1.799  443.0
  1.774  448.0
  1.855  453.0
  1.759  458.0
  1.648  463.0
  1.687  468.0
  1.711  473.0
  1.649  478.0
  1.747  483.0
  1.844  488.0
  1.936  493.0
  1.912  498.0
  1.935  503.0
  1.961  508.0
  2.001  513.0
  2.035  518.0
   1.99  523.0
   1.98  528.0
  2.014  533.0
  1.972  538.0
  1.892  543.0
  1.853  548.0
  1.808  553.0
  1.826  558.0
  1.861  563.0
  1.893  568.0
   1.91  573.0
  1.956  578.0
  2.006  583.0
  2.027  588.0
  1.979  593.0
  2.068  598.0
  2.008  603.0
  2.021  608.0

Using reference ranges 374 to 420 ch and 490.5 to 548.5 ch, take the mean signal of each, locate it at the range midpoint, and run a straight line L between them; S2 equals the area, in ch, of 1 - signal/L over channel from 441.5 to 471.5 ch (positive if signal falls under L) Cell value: 2.4 ch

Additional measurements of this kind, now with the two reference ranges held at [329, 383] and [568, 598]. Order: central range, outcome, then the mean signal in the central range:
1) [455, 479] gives 1.7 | 1.7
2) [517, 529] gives -0.6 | 2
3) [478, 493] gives 0.5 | 1.79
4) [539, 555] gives 0.6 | 1.86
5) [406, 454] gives -1.2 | 1.83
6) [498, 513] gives -0.6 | 1.95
